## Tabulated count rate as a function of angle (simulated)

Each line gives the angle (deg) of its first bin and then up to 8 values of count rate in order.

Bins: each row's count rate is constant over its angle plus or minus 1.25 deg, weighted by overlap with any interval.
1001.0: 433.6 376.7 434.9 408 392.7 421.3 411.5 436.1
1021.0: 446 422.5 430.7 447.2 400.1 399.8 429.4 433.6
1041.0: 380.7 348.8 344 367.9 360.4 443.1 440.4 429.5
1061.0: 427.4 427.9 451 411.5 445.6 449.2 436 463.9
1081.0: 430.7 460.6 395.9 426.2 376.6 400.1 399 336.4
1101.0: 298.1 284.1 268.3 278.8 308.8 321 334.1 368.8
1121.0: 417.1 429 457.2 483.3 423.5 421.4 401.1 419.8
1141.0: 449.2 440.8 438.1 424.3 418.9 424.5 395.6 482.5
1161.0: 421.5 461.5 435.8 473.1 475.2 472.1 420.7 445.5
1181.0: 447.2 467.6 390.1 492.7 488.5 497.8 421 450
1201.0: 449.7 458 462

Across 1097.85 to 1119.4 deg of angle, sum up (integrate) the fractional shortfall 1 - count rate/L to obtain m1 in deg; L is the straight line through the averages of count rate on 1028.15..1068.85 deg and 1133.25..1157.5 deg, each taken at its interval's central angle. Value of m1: 5.6 deg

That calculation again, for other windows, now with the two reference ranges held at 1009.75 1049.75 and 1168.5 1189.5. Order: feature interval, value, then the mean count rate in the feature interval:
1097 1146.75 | 6.5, 378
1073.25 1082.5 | -0.5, 445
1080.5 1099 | 0.9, 405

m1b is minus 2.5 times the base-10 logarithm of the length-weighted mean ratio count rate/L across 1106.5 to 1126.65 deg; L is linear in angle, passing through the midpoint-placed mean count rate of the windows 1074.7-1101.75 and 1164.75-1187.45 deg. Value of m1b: 0.17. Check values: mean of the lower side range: 404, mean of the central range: 358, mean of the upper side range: 448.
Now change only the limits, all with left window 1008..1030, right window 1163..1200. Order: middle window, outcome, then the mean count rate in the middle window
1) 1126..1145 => 0.027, 436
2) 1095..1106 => 0.343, 321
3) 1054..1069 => -0.001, 433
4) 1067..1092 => 0.014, 430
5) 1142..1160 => 0.043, 432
